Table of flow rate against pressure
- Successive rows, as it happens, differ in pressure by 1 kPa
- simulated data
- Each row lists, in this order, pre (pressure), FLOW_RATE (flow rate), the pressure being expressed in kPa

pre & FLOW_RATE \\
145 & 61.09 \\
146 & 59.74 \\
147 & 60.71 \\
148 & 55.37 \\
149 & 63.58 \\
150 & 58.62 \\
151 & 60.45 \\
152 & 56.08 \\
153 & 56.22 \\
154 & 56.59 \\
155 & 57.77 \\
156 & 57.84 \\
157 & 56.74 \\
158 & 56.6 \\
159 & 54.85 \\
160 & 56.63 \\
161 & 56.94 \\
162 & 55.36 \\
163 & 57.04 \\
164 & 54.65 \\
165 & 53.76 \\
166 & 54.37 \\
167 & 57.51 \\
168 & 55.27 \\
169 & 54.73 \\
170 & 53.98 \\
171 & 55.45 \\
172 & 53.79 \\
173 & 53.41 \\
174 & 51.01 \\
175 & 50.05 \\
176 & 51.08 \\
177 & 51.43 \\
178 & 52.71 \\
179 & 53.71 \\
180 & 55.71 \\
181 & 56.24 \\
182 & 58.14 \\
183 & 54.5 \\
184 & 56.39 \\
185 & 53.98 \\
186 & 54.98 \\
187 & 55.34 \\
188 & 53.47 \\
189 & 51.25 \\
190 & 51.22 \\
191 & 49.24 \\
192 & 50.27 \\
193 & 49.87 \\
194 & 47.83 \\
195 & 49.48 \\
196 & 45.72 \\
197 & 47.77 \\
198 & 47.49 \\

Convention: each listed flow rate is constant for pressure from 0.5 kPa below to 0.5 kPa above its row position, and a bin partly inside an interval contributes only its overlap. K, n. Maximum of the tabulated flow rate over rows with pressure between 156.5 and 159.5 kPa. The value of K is 56.74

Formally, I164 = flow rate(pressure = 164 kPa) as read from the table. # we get 54.65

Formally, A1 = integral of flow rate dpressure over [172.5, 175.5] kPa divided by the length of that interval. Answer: 51.5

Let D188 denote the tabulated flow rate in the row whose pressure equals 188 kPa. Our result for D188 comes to 53.47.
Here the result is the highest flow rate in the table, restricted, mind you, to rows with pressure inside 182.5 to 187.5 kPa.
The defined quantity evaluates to 56.39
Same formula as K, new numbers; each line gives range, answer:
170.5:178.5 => 55.45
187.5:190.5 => 53.47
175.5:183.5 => 58.14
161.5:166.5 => 57.04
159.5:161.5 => 56.94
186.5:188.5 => 55.34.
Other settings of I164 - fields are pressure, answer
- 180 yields 55.71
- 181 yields 56.24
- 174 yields 51.01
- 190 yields 51.22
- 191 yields 49.24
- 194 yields 47.83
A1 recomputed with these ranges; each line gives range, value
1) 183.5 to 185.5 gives 55.2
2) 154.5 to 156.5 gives 57.8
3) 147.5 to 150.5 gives 59.2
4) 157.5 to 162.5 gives 56.1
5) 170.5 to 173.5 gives 54.2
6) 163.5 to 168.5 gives 55.1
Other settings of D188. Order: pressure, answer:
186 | 54.98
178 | 52.71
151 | 60.45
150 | 58.62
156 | 57.84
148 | 55.37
